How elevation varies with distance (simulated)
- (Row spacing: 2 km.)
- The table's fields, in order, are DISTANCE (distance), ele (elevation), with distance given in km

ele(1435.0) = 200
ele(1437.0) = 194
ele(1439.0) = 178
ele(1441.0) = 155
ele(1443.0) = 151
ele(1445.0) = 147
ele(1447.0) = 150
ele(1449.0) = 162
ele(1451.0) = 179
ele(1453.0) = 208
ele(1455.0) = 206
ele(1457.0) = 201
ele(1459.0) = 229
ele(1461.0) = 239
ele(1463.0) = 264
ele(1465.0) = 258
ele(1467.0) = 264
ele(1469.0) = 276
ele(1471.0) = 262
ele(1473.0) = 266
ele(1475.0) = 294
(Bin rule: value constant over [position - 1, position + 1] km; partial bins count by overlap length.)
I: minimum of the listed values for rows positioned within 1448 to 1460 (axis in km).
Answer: 162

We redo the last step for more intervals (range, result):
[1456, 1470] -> 201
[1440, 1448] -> 147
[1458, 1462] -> 229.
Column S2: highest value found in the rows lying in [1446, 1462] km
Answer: 239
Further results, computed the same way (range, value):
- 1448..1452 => 179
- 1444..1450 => 162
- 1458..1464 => 264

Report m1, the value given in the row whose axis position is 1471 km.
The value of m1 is 262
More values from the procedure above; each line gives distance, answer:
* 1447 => 150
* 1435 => 200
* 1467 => 264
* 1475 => 294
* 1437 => 194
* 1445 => 147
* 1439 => 178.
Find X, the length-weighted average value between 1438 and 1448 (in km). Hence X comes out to 156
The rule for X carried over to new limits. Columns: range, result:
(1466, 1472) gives 267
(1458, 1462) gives 234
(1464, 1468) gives 261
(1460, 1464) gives 252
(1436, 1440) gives 186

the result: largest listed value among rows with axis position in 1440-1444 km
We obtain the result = 155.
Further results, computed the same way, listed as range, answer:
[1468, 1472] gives 276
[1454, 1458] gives 206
